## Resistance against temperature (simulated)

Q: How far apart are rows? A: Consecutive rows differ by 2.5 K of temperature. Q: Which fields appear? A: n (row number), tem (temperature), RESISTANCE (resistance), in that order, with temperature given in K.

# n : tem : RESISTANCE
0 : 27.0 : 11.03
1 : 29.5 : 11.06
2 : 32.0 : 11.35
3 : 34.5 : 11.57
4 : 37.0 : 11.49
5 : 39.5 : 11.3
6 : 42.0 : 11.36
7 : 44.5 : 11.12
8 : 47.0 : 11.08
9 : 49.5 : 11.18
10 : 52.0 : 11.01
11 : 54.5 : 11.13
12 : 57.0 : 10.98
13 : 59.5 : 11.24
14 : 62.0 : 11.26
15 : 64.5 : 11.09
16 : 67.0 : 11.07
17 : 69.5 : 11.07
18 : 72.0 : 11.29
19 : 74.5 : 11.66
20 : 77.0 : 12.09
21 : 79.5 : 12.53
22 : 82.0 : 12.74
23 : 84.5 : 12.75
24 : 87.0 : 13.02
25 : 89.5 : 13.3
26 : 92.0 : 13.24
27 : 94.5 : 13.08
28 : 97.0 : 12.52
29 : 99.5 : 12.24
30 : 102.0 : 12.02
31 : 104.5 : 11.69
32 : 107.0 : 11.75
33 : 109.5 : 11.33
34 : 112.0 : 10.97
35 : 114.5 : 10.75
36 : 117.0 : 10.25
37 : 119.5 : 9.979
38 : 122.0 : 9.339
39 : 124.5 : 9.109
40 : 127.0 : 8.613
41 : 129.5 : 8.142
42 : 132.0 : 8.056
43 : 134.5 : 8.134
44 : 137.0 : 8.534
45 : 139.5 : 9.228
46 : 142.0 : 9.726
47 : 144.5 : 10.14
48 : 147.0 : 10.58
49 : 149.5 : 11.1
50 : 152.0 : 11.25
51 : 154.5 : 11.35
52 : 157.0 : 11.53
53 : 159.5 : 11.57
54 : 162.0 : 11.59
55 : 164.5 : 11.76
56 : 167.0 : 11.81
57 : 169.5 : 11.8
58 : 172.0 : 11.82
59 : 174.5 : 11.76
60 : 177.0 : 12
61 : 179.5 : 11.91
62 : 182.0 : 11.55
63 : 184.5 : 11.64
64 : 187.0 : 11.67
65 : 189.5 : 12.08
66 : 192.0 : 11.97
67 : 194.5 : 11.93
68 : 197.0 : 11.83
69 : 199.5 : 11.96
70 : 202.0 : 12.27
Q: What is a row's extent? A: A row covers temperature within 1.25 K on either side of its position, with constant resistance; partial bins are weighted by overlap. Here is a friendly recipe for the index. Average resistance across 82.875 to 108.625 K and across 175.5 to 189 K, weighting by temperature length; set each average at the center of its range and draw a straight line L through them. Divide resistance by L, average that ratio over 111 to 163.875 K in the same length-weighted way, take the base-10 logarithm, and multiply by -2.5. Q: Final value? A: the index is 0.211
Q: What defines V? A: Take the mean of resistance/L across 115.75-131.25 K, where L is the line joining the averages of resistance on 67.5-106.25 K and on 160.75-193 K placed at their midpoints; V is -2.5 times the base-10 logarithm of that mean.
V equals 0.30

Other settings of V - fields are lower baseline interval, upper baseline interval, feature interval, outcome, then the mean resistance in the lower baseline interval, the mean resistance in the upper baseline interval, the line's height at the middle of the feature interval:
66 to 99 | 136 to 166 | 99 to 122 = 0.06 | 12.3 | 10.7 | 11.7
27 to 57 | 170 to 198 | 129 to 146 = 0.29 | 11.2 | 11.8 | 11.6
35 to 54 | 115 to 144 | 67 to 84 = -0.14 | 11.2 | 9.08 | 10.4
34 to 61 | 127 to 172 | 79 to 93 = -0.19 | 11.2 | 10.4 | 10.9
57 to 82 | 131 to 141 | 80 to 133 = -0.13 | 11.5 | 8.53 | 9.85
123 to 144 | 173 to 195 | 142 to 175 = -0.11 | 8.75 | 11.8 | 10.3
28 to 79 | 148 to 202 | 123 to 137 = 0.34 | 11.3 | 11.7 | 11.6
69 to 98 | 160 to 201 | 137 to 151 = 0.20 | 12.5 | 11.8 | 12.1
